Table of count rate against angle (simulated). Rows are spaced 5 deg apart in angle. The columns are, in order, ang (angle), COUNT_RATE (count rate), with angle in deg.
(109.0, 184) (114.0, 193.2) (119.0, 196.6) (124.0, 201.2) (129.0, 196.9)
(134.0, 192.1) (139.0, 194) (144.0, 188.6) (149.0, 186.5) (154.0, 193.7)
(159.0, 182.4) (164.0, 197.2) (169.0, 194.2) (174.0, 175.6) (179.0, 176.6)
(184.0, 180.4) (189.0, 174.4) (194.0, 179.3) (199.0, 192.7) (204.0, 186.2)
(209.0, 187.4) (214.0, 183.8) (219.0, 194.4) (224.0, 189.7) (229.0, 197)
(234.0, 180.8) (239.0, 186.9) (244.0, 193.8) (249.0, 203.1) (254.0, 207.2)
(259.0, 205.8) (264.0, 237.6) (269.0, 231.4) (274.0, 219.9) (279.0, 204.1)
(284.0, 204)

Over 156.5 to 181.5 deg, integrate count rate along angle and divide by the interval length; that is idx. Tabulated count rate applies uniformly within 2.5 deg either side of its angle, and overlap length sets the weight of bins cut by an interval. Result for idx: 185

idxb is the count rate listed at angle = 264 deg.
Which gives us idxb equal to 237.6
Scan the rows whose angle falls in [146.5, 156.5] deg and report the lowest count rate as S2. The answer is 186.5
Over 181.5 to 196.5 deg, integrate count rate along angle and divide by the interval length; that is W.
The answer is 178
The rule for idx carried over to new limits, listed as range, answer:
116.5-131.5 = 198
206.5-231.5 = 190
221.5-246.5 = 190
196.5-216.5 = 188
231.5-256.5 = 194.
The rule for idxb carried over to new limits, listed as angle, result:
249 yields 203.1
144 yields 188.6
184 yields 180.4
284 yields 204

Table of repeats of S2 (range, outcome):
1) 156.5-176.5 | 175.6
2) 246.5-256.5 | 203.1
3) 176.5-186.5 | 176.6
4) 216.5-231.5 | 189.7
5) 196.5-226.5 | 183.8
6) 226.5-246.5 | 180.8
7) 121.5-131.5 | 196.9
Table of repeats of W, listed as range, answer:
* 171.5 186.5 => 178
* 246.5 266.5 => 213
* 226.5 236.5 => 189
